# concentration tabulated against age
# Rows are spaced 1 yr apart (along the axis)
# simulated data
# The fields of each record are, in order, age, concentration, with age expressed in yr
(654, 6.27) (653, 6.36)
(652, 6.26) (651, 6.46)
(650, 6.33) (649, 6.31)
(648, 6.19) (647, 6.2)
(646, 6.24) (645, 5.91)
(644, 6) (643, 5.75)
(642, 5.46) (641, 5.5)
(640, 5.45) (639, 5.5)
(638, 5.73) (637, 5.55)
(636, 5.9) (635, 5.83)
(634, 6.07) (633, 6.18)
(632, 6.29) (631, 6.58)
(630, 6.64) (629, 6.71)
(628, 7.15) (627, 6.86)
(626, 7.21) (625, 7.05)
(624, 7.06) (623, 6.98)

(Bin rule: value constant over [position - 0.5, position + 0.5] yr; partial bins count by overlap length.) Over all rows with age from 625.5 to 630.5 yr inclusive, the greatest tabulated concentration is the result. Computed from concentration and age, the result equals 7.21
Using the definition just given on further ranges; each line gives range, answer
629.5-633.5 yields 6.64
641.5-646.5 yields 6.24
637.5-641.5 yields 5.73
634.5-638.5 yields 5.9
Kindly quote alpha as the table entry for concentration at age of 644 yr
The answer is 6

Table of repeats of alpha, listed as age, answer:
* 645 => 5.91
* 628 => 7.15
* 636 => 5.9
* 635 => 5.83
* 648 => 6.19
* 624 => 7.06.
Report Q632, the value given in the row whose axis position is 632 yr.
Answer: 6.29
